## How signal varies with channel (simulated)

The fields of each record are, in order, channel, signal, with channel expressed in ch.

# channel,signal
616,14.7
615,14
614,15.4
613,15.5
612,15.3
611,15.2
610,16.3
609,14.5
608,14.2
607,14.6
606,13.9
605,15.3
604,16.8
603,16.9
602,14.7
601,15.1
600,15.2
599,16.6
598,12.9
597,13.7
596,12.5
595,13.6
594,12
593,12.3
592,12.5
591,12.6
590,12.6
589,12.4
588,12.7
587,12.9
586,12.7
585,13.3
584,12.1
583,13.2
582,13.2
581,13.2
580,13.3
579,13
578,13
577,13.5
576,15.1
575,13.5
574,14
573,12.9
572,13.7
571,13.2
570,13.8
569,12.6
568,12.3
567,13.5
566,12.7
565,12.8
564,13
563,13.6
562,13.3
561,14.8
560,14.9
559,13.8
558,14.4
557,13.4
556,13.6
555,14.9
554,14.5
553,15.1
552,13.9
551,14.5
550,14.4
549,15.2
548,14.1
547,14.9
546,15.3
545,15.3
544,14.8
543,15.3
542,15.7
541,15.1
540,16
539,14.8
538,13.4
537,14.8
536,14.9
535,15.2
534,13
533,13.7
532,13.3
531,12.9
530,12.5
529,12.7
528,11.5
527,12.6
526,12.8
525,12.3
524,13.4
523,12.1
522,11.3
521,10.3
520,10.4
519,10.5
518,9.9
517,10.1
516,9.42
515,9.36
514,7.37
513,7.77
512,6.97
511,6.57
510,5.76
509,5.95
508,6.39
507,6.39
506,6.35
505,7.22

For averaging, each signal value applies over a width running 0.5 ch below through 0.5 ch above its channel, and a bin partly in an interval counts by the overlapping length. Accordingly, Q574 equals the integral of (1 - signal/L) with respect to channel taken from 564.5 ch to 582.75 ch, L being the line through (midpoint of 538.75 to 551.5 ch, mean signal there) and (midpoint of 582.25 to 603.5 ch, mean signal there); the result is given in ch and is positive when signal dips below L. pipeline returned 1.0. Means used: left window 15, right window 13.4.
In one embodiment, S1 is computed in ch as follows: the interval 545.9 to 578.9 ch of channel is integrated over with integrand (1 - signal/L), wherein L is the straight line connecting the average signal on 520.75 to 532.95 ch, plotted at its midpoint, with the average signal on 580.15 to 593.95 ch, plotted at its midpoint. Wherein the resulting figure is -3.3 ch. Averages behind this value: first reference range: 12.4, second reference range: 12.7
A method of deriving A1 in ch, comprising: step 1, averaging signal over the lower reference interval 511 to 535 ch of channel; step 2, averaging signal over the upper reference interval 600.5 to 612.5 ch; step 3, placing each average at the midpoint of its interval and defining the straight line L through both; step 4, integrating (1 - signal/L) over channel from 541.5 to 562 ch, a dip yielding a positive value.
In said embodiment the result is -3.4 ch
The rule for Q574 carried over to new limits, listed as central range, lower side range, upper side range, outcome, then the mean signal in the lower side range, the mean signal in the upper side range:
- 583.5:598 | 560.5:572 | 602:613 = 1.75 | 13.3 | 15.3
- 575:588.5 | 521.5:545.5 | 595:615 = 1.25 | 13.7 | 14.9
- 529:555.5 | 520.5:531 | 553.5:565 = -2.89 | 12.2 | 14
